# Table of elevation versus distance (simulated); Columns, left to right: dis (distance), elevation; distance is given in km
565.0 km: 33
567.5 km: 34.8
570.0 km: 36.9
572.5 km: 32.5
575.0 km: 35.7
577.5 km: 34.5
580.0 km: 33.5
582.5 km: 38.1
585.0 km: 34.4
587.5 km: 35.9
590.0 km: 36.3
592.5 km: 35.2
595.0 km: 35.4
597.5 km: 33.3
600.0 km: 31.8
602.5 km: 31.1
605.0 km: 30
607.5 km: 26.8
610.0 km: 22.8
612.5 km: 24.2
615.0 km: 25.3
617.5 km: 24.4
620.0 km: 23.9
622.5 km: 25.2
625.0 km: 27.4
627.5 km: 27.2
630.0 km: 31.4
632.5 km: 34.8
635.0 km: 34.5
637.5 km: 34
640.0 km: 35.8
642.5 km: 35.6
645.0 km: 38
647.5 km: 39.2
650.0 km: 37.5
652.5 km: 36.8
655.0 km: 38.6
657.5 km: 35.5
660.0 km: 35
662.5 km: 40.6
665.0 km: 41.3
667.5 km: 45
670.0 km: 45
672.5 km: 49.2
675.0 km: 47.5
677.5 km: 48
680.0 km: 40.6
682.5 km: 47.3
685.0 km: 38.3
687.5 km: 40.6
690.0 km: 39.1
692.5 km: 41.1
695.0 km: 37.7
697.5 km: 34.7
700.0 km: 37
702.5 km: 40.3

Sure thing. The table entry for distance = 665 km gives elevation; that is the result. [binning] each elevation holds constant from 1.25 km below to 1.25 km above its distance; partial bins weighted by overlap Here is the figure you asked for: 41.3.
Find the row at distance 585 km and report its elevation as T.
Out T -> 34.4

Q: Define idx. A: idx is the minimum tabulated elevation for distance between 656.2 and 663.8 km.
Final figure 35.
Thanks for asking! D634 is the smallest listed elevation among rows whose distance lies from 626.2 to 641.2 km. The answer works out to 27.2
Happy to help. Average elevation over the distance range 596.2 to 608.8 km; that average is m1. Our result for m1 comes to 30.6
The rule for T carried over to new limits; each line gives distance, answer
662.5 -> 40.6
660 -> 35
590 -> 36.3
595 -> 35.4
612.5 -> 24.2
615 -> 25.3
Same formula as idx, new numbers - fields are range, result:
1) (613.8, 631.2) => 23.9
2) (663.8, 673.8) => 41.3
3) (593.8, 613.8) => 22.8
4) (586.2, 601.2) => 31.8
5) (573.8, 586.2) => 33.5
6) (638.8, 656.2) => 35.6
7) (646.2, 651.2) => 37.5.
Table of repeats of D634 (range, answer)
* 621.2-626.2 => 25.2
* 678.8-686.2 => 38.3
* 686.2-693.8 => 39.1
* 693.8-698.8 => 34.7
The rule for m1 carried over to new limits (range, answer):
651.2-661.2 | 36.5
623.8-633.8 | 30.2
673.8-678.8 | 47.7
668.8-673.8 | 47.1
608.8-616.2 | 24.1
